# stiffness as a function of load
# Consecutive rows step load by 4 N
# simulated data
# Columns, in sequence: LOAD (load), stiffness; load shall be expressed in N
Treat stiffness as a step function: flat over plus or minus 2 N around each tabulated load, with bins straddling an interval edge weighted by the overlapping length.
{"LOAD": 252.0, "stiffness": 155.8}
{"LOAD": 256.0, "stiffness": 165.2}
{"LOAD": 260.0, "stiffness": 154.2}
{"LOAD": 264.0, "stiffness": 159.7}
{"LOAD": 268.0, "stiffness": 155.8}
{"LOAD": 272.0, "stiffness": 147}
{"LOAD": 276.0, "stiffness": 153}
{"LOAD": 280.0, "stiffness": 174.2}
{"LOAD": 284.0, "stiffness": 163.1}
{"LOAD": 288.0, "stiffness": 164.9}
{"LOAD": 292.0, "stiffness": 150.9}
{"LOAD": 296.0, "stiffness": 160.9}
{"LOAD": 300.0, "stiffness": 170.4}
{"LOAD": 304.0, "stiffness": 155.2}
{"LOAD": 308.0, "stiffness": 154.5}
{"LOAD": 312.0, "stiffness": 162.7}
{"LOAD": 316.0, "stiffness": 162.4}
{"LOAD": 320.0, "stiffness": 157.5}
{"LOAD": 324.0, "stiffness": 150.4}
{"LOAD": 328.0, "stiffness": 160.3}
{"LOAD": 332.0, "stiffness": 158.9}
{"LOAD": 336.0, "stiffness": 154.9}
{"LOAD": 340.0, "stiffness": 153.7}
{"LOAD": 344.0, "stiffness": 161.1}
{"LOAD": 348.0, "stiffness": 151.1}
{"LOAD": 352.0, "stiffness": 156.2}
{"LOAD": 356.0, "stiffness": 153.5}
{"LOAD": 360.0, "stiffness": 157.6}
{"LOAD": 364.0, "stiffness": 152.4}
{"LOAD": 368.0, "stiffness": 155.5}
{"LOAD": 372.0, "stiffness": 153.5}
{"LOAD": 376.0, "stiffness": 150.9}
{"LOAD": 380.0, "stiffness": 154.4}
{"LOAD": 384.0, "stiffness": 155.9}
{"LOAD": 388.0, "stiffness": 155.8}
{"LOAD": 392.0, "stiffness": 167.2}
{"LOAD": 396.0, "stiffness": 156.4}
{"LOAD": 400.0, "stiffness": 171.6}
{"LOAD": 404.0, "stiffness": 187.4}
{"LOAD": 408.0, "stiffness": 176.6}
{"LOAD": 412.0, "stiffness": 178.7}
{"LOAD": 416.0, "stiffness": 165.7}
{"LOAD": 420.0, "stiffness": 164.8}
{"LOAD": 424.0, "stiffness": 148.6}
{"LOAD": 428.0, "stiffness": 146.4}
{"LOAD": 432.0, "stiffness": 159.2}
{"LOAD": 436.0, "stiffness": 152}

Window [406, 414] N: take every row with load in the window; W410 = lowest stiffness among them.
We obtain 176.6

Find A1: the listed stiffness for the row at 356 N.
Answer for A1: 153.5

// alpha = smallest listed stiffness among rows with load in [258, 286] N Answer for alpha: 147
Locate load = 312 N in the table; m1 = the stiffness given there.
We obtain 162.7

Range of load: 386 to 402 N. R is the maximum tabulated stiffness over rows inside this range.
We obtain 171.6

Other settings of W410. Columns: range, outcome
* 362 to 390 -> 150.9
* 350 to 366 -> 152.4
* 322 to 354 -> 150.4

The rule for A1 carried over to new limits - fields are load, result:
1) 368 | 155.5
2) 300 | 170.4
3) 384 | 155.9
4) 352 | 156.2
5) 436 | 152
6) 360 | 157.6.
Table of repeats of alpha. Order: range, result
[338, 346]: 153.7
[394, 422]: 156.4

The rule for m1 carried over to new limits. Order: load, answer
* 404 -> 187.4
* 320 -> 157.5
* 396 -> 156.4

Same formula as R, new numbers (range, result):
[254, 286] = 174.2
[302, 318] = 162.7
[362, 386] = 155.9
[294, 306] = 170.4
